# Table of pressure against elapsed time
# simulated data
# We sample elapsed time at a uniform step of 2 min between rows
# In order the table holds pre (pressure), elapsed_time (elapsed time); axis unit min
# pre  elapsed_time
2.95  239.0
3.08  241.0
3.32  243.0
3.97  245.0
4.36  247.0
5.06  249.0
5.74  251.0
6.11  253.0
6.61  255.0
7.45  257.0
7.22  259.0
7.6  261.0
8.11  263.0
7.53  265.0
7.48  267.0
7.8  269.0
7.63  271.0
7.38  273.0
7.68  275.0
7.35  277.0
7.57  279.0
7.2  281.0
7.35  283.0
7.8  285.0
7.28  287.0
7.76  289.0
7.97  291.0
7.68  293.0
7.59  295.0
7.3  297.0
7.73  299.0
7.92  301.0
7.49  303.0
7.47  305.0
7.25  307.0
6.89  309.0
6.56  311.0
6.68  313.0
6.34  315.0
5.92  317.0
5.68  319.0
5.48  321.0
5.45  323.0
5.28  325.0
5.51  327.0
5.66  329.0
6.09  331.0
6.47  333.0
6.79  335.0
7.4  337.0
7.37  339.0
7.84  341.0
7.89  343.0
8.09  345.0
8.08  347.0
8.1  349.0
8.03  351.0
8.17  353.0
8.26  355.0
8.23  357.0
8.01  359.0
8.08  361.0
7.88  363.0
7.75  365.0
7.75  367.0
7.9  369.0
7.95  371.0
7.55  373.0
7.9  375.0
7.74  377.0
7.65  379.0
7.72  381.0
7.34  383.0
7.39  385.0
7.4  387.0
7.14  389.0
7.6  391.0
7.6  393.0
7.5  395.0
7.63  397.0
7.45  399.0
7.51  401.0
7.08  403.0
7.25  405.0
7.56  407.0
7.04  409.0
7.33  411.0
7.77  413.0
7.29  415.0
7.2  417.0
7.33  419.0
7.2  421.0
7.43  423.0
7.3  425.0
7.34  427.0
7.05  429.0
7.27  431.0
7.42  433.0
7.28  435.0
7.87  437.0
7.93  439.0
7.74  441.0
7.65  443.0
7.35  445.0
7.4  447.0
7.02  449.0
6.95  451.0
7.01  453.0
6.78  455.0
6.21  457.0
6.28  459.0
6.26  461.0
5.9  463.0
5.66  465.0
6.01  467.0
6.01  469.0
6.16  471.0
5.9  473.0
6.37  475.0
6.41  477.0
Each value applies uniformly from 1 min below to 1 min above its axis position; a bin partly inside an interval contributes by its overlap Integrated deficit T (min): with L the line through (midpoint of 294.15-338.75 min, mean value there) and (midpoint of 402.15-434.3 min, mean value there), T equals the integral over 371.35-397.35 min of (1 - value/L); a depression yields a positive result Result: -1.8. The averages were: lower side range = 6.6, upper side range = 7.3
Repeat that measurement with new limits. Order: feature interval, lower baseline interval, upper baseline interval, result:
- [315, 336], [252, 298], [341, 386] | 5.03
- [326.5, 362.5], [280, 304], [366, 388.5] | 0.69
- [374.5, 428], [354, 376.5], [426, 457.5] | 1.38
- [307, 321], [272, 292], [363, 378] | 2.35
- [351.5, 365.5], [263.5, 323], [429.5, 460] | -1.66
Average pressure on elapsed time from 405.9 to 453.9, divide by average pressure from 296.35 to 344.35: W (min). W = 1.1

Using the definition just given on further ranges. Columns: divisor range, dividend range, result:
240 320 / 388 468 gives 1.05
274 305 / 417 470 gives 0.92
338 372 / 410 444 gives 0.93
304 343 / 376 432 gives 1.14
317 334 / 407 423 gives 1.28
